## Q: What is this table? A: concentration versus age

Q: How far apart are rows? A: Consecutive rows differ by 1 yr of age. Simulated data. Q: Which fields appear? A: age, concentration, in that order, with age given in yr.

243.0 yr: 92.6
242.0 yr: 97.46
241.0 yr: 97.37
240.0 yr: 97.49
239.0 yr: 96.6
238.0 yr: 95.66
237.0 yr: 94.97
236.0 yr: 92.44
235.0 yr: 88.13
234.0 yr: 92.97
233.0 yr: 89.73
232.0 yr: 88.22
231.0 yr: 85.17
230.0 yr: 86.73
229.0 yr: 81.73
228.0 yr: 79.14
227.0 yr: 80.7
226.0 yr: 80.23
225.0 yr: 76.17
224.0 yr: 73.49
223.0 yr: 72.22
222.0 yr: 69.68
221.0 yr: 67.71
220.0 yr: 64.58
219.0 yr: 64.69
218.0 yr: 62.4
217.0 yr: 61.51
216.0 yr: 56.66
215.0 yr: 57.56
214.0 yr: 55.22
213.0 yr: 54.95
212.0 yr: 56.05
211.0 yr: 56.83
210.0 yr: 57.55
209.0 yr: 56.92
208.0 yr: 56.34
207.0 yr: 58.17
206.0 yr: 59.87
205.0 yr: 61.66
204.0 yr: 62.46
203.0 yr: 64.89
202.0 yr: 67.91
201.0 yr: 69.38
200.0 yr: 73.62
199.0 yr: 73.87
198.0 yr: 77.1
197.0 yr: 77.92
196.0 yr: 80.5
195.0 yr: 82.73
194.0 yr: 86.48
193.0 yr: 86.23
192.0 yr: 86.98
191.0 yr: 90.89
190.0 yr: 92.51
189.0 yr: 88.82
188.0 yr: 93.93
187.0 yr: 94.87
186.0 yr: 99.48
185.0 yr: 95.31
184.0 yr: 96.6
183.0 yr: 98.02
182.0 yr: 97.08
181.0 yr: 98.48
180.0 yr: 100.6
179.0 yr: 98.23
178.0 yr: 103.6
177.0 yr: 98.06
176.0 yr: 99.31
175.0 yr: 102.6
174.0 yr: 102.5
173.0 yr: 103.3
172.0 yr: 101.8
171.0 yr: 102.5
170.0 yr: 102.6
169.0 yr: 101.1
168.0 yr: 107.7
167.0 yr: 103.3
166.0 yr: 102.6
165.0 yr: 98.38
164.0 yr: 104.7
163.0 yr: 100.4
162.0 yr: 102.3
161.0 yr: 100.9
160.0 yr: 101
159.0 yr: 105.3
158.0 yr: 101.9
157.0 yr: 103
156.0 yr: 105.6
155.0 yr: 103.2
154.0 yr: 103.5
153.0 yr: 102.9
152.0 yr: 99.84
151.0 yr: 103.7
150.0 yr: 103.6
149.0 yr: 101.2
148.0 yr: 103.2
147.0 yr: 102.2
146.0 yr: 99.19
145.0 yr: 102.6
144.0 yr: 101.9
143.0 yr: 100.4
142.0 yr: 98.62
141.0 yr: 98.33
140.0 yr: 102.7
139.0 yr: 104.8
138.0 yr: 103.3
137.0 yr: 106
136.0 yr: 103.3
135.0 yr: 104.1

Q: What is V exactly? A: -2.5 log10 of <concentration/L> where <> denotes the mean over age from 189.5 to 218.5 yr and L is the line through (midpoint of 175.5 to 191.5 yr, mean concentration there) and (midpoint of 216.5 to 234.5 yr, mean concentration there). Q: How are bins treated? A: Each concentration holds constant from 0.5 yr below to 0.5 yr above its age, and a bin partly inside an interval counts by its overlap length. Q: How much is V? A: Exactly 0.26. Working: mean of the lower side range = 96.6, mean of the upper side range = 76.5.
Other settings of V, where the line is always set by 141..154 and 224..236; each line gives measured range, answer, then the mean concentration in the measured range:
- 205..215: 0.47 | 57.2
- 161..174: -0.06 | 102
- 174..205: 0.06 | 87.8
